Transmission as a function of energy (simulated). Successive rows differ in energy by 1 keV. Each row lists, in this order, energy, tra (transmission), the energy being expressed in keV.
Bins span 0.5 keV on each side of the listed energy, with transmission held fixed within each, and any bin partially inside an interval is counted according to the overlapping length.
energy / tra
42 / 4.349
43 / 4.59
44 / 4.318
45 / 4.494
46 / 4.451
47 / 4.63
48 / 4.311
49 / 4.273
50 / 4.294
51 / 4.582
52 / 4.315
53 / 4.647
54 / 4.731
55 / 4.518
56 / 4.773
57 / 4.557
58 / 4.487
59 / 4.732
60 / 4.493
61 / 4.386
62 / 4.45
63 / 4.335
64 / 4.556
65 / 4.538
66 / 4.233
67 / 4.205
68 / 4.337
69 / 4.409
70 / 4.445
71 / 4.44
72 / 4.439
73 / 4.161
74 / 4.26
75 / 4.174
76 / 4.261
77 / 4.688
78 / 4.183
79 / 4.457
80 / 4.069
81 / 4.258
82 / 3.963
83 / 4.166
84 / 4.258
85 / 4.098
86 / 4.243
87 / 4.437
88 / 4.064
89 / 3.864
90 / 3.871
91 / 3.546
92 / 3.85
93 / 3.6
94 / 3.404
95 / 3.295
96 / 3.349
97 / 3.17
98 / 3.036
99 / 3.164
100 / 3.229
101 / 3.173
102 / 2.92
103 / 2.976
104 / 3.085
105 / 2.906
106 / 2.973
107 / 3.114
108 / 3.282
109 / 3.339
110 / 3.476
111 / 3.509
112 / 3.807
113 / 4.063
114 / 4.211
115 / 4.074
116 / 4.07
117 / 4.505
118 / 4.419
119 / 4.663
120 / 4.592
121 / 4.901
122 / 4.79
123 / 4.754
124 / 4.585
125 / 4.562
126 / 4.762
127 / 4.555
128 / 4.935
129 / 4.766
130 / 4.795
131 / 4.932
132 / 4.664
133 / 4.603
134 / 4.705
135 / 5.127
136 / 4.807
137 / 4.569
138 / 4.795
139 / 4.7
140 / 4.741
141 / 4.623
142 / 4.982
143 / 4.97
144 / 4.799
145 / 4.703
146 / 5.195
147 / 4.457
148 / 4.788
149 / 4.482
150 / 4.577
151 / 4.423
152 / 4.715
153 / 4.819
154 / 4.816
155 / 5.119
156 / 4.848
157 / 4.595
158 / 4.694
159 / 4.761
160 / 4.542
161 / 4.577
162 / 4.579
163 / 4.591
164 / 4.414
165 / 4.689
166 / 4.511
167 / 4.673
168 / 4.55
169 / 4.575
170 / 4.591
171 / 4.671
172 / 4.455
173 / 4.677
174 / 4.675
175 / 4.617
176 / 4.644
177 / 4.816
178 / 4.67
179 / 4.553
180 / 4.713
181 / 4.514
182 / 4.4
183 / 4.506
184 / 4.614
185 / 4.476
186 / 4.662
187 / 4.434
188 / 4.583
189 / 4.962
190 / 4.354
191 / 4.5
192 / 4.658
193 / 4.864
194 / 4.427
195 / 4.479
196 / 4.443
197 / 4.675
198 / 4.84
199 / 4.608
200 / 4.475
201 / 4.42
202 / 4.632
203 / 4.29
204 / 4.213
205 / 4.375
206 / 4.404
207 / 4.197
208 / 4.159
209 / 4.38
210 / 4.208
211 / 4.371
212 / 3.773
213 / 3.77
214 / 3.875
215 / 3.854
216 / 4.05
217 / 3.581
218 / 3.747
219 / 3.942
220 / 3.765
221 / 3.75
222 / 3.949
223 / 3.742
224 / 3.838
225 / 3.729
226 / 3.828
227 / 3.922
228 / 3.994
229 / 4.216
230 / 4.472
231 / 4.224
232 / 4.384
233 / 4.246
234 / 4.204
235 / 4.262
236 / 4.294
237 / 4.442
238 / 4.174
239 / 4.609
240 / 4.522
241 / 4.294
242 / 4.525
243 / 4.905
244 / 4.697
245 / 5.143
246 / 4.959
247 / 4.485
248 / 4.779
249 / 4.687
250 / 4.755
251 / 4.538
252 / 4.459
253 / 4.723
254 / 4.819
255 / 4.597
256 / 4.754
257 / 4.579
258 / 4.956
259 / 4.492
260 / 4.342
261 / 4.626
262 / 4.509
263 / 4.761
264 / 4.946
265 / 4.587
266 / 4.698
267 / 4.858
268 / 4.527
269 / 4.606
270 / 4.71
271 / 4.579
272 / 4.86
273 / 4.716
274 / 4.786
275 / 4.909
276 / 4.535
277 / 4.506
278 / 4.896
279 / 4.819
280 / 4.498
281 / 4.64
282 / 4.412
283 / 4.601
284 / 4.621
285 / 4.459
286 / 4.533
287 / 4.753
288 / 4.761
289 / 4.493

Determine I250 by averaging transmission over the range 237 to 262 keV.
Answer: 4.64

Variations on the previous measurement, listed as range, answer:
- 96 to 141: 4.11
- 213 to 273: 4.39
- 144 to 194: 4.64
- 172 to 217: 4.44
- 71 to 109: 3.73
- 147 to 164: 4.67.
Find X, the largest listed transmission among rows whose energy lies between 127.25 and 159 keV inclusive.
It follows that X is 5.195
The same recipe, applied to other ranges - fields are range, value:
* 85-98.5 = 4.437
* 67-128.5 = 4.935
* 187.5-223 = 4.962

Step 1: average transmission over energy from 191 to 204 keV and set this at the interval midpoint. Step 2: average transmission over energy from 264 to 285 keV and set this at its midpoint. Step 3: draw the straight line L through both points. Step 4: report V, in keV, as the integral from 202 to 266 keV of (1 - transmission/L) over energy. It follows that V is 3.8 keV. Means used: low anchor 4.55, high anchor 4.67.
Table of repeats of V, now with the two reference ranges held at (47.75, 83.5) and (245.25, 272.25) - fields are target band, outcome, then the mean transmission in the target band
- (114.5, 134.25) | -0.67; 4.63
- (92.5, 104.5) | 3.35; 3.2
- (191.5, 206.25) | 0.21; 4.52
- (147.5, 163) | -0.55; 4.69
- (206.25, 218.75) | 1.64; 4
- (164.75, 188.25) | -0.20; 4.59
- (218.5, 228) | 1.62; 3.84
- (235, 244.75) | 0.31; 4.5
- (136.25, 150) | -0.74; 4.75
